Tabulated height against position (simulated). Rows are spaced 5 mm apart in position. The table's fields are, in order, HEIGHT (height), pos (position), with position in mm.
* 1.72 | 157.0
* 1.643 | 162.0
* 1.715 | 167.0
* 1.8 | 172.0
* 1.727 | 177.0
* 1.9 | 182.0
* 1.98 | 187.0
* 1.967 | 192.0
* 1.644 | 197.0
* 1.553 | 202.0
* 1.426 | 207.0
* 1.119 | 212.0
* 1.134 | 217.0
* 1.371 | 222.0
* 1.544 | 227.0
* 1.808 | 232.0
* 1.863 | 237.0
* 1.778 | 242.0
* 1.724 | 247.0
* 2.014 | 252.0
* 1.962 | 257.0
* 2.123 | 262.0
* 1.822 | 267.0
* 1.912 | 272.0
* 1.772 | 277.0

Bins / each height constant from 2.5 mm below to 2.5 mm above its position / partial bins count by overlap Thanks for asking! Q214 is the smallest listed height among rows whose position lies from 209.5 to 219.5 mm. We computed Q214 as 1.119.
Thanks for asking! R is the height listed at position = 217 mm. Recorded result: 1.134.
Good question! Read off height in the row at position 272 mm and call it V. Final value 1.912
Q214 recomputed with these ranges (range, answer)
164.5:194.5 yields 1.715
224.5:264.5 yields 1.544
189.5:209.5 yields 1.426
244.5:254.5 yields 1.724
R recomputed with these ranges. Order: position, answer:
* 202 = 1.553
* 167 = 1.715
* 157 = 1.72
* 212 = 1.119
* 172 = 1.8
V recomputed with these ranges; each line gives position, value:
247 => 1.724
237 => 1.863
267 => 1.822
